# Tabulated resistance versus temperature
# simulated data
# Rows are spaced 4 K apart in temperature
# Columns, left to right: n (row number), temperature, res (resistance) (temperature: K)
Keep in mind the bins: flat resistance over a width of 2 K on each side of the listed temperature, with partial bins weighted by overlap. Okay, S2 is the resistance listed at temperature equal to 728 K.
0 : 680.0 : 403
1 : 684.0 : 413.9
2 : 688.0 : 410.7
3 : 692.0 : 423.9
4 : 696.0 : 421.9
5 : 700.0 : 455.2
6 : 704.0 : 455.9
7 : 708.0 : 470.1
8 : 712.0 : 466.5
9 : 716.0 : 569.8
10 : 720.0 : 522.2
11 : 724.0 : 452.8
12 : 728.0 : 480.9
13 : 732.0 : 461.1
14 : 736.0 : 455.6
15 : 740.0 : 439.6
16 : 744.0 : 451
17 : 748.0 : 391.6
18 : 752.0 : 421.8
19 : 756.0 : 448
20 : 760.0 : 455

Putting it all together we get 480.9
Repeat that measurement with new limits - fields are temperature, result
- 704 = 455.9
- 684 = 413.9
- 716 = 569.8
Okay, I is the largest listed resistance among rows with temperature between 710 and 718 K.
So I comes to 569.8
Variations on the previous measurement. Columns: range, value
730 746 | 461.1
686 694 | 423.9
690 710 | 470.1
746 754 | 421.8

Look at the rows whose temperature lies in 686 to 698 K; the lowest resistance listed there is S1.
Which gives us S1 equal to 410.7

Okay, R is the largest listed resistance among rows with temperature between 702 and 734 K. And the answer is 569.8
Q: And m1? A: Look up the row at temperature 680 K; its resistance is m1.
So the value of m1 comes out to 403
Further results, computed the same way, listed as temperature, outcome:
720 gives 522.2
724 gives 452.8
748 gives 391.6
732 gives 461.1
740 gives 439.6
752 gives 421.8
